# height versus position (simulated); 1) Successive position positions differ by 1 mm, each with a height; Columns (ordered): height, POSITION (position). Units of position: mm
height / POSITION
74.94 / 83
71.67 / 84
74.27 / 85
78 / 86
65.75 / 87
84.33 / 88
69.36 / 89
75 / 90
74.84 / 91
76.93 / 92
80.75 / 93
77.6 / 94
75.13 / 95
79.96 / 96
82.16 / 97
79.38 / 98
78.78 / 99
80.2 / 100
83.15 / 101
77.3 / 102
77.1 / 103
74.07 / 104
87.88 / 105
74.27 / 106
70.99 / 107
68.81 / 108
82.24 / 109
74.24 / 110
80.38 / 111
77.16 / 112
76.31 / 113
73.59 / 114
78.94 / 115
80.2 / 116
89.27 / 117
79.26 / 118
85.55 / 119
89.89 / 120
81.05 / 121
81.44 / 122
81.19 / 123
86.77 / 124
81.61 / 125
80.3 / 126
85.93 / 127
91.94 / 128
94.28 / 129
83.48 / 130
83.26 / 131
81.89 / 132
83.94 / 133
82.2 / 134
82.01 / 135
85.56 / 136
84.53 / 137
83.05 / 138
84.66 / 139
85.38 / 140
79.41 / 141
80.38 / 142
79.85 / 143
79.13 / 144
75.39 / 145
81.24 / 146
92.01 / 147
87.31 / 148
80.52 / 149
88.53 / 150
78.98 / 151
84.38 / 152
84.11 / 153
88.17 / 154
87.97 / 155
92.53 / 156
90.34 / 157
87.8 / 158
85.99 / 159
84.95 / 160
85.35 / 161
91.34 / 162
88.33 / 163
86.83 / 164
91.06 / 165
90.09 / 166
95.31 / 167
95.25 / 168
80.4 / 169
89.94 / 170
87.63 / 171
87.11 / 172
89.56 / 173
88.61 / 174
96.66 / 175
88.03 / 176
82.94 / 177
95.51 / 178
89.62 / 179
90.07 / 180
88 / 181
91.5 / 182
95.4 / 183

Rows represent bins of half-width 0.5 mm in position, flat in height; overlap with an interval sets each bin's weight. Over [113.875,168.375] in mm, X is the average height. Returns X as 85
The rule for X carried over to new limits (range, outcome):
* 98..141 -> 81.5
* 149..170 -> 87.8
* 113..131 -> 83.6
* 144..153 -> 83.3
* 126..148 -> 83.8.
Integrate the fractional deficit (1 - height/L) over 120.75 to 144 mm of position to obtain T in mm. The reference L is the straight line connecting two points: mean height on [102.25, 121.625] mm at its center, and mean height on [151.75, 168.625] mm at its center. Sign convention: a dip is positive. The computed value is -0.1 mm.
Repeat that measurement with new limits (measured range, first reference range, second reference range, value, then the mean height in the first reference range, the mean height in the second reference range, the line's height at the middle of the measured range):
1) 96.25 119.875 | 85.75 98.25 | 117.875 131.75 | 0.51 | 76.8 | 84.8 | 80.7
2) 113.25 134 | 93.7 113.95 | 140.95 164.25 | -0.72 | 77.8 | 85.1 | 80.8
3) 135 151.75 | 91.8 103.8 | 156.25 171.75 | 0.55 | 79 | 88.7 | 85.7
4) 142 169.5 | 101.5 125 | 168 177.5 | -0.16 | 79.5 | 88.3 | 85.8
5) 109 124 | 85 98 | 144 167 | -0.06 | 76.7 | 86.5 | 80.5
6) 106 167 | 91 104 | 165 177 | 0.68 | 78.7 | 89.6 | 84.5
